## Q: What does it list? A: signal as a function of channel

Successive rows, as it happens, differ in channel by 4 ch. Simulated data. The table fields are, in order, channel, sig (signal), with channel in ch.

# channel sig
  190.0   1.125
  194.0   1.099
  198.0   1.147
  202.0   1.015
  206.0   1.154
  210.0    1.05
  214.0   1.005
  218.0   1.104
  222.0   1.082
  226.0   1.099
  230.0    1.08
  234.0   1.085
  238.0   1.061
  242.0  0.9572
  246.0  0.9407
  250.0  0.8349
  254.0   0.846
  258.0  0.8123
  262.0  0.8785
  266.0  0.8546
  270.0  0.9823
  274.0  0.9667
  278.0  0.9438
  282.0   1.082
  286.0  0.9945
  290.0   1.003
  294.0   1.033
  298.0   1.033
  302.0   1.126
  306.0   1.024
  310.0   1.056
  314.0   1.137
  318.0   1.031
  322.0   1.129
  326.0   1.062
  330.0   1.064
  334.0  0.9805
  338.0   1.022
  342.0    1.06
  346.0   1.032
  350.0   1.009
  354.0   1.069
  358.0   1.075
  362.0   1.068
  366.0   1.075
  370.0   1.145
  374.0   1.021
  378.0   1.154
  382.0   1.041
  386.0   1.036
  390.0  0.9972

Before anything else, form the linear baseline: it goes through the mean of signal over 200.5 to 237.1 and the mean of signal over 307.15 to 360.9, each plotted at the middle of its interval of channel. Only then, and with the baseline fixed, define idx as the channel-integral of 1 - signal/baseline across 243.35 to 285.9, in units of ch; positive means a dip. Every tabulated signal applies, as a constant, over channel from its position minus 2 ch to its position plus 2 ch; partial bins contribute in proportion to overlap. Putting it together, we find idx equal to 5.9 ch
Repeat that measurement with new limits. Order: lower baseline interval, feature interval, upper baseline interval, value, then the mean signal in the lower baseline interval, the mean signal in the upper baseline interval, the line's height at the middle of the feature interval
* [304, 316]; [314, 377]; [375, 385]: 1.0 ch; 1.07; 1.08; 1.08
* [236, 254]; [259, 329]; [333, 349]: -2.5 ch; 0.937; 1.03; 0.982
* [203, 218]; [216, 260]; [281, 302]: 2.8 ch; 1.07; 1.04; 1.06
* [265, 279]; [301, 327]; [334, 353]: -2.3 ch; 0.942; 1.03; 0.992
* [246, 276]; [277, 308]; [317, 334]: -1.9 ch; 0.886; 1.06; 0.973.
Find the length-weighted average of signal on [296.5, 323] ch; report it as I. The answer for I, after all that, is 1.08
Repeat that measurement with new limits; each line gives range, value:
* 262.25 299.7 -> 0.983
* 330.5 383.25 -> 1.06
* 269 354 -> 1.04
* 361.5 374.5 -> 1.08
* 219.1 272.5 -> 0.965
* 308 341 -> 1.06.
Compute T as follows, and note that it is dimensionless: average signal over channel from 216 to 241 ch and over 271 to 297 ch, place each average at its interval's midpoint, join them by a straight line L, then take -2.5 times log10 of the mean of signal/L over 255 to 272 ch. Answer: 0.17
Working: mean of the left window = 1.08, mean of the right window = 1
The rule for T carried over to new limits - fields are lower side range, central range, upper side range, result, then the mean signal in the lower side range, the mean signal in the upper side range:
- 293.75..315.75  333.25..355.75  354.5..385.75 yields 0.05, 1.07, 1.08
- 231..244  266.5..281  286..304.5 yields 0.09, 1.04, 1.04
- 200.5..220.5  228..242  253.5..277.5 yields -0.07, 1.07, 0.896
